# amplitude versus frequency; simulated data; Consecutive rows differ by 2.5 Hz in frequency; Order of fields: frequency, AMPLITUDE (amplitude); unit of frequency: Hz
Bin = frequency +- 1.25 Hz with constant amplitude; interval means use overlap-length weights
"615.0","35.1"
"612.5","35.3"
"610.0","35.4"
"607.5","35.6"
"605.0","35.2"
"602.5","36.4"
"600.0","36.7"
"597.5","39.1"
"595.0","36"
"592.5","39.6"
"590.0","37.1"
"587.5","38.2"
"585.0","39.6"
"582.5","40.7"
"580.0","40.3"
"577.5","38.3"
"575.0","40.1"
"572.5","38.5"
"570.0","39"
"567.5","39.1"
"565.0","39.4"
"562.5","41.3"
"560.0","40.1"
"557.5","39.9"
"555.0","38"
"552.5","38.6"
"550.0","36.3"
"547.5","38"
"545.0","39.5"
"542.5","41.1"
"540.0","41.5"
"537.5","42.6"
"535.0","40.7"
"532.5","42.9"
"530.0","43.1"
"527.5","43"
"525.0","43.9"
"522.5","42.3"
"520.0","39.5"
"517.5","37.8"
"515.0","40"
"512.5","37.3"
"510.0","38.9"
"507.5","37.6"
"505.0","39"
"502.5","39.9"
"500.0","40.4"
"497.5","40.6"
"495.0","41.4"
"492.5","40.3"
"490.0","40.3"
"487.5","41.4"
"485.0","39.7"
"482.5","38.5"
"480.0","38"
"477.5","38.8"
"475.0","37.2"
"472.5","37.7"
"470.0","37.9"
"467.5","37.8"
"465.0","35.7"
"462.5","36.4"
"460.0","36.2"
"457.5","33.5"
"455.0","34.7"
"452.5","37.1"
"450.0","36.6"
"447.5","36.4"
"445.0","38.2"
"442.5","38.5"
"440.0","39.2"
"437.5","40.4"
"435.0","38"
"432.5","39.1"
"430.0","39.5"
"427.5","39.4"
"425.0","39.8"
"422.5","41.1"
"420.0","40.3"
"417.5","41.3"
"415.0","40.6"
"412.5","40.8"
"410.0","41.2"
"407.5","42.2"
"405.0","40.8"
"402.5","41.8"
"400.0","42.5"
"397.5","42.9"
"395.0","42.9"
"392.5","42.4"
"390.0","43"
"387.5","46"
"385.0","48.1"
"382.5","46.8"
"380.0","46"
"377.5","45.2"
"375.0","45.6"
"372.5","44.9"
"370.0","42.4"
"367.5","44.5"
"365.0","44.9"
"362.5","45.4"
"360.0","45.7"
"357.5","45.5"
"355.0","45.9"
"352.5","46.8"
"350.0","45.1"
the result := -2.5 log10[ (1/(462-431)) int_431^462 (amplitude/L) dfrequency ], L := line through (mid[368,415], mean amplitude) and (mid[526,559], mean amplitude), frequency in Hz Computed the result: 0.139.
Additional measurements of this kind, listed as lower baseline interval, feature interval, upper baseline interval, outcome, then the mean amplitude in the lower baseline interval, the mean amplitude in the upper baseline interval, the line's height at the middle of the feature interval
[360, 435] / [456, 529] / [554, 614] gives 0.04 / 42.8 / 38.3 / 40.5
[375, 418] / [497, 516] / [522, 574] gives 0.06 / 43.3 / 40.4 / 41.2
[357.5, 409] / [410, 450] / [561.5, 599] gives 0.09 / 44.2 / 39.1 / 43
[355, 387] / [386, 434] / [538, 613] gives 0.07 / 45.4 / 38.5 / 44.1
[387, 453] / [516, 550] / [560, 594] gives -0.04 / 40.4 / 39.3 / 39.6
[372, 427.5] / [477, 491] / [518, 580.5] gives 0.05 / 42.9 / 40.2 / 41.4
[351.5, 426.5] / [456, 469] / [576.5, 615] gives 0.15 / 43.6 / 37.5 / 41.4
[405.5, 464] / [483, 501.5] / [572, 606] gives -0.05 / 38.7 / 38.3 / 38.6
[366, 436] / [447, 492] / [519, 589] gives 0.11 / 42.5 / 40.2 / 41.5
